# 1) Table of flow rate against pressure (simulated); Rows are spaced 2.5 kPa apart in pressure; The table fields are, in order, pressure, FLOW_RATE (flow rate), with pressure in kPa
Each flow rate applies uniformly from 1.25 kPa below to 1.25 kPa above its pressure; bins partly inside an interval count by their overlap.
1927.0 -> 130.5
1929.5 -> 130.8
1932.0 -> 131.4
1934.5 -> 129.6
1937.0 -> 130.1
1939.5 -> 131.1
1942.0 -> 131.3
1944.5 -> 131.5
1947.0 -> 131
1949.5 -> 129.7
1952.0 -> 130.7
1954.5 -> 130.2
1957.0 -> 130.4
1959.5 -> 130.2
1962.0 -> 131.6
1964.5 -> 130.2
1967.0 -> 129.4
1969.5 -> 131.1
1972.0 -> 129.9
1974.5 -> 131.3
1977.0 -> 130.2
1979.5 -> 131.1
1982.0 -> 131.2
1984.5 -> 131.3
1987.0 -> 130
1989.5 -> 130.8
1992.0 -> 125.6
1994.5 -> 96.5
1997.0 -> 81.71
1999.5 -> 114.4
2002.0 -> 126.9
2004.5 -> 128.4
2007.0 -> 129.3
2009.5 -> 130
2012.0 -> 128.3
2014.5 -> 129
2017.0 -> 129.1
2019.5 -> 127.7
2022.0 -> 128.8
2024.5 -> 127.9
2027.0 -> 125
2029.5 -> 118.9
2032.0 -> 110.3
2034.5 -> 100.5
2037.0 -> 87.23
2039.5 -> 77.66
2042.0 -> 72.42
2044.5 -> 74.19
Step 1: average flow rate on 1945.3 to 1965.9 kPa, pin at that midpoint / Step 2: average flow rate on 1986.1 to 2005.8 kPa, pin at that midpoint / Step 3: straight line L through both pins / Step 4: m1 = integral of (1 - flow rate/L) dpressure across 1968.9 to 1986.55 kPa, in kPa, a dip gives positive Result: -1.15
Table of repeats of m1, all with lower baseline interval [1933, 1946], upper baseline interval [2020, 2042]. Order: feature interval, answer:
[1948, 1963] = -0.44 kPa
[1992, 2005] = 0.67 kPa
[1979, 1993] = -1.27 kPa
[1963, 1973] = -0.53 kPa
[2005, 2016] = -1.55 kPa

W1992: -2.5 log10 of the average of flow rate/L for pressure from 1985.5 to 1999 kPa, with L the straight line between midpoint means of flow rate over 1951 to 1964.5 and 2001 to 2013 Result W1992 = 0.14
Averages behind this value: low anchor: 131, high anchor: 129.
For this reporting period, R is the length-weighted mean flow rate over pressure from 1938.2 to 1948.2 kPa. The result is 131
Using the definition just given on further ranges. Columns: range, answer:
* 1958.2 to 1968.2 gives 130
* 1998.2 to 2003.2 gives 120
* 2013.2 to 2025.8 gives 128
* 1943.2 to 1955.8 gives 131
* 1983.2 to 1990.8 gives 131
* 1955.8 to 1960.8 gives 130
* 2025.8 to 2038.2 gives 108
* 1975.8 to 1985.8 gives 131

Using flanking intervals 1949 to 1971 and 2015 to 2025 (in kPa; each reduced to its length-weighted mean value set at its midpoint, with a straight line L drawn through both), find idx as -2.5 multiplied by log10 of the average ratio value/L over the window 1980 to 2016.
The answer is 0.06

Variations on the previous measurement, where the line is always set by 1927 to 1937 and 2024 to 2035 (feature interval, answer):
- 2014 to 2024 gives -0.09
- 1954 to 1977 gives -0.04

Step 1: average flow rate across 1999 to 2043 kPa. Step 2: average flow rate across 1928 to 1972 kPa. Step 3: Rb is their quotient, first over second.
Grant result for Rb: 0.9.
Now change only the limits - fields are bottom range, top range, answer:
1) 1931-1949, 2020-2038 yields 0.88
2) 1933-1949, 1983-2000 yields 0.89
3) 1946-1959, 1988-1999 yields 0.84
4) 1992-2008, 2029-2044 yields 0.81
